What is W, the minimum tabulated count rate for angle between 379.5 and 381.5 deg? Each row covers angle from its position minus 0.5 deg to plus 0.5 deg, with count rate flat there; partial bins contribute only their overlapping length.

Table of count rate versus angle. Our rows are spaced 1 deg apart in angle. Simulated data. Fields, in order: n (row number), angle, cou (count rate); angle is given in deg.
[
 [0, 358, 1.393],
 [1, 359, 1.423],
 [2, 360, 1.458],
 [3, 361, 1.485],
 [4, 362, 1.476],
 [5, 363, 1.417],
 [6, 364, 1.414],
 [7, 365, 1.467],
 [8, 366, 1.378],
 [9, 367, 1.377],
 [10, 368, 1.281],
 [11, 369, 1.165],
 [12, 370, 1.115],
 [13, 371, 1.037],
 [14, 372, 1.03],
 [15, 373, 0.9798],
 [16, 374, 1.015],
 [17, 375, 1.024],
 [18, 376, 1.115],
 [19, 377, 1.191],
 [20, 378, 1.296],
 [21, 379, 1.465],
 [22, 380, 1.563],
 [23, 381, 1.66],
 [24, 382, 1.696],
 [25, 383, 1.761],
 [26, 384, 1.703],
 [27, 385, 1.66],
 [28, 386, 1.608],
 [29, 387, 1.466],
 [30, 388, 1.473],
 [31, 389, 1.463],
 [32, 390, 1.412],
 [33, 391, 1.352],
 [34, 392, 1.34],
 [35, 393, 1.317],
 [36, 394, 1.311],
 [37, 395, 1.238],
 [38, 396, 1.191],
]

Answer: 1.563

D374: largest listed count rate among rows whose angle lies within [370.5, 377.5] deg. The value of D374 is 1.191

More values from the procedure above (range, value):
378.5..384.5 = 1.761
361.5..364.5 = 1.476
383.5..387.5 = 1.703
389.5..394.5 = 1.412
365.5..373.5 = 1.378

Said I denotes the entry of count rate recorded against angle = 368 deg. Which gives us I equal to 1.281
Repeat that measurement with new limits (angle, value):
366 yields 1.378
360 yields 1.458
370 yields 1.115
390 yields 1.412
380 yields 1.563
